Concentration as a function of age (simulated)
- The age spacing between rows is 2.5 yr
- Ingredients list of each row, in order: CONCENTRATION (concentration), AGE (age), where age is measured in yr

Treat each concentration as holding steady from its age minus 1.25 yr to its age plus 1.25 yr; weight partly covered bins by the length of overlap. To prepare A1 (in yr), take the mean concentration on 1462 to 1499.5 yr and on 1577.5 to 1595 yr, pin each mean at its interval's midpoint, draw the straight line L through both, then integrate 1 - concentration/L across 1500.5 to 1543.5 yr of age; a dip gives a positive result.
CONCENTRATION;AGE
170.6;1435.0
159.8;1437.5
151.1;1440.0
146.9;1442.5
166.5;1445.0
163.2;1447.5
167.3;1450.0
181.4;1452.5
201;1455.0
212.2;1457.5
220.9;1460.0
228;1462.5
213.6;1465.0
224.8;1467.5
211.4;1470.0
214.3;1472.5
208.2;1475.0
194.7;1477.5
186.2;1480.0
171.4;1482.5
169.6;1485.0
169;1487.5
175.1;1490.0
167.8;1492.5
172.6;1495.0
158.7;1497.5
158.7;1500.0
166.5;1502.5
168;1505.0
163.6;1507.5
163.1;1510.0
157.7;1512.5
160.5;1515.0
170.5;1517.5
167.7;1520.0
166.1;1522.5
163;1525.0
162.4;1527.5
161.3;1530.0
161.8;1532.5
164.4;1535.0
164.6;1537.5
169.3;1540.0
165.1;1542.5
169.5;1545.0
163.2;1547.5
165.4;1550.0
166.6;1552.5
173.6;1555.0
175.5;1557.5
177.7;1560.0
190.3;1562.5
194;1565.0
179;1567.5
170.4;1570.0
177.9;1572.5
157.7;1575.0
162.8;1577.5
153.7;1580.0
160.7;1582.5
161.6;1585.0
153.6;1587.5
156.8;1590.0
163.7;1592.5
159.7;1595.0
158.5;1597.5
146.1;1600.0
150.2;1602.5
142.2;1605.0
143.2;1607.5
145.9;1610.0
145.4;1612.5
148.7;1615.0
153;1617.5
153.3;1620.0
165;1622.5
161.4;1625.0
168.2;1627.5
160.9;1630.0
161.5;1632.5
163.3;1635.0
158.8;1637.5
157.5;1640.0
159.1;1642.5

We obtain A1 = 3.19 yr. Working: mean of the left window 190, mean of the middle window 164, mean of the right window 159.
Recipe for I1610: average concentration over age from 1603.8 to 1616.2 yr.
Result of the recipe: 145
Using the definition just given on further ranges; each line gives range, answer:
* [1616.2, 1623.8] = 157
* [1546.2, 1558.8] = 169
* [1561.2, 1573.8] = 182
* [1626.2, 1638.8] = 163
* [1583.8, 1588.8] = 158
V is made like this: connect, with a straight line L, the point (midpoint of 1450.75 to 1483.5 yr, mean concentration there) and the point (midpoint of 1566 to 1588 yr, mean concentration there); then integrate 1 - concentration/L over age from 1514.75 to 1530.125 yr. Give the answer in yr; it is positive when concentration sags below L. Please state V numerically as 1.6 yr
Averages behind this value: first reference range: 205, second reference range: 165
